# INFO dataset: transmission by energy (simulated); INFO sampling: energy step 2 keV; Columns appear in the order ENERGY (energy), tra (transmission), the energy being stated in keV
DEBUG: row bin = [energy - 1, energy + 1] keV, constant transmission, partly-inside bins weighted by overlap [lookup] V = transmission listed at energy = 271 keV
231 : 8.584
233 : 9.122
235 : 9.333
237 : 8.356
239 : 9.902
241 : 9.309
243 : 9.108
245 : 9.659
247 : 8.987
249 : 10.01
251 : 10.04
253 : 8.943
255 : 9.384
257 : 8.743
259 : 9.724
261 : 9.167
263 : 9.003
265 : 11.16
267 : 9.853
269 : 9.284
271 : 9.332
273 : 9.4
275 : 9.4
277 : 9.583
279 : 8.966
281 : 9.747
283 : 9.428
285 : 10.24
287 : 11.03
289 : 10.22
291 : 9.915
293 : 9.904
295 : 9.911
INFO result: 9.332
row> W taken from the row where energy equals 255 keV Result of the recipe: 9.384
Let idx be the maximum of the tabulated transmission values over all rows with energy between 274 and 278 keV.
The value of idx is 9.583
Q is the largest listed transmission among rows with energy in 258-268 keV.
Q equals 11.16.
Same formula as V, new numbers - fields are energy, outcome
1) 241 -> 9.309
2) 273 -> 9.4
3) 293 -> 9.904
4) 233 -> 9.122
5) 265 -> 11.16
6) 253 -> 8.943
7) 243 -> 9.108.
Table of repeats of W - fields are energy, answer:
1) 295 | 9.911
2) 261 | 9.167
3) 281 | 9.747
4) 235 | 9.333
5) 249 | 10.01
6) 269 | 9.284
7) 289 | 10.22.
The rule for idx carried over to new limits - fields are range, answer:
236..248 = 9.902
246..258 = 10.04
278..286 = 10.24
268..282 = 9.747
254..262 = 9.724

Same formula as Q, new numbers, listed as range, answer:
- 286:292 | 11.03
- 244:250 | 10.01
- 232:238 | 9.333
